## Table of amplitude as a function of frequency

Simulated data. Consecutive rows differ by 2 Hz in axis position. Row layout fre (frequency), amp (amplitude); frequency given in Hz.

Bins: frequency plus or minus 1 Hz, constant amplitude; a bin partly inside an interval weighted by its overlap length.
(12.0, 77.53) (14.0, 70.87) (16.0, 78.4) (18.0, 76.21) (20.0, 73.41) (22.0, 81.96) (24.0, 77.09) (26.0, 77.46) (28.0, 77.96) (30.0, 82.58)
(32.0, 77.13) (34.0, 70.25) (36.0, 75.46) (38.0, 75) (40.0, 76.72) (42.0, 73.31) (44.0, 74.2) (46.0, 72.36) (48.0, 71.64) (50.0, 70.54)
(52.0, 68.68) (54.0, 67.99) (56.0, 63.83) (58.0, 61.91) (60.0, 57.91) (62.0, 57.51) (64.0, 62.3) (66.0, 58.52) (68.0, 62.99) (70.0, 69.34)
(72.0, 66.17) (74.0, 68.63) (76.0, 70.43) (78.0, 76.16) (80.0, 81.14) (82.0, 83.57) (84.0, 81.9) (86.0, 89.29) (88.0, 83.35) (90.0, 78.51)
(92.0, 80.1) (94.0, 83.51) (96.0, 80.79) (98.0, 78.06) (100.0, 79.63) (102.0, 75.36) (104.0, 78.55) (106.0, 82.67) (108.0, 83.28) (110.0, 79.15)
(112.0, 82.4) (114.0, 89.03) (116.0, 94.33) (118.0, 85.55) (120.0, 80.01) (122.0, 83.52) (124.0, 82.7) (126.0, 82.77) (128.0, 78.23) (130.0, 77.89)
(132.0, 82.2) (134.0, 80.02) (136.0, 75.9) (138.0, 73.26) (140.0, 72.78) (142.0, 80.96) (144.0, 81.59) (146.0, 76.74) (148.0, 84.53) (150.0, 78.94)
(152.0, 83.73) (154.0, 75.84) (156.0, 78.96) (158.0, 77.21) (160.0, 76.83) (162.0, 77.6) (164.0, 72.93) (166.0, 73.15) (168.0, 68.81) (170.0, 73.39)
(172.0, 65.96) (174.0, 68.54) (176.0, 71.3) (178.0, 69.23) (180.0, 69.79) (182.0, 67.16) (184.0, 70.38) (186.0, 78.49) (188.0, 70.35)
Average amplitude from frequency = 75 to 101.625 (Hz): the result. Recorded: 80.4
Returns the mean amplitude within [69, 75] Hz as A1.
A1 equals 68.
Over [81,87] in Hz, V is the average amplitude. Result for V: 84.9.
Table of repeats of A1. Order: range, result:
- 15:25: 77.4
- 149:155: 79.5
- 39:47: 74.1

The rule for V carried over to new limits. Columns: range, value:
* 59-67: 59.1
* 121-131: 81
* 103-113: 81.2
